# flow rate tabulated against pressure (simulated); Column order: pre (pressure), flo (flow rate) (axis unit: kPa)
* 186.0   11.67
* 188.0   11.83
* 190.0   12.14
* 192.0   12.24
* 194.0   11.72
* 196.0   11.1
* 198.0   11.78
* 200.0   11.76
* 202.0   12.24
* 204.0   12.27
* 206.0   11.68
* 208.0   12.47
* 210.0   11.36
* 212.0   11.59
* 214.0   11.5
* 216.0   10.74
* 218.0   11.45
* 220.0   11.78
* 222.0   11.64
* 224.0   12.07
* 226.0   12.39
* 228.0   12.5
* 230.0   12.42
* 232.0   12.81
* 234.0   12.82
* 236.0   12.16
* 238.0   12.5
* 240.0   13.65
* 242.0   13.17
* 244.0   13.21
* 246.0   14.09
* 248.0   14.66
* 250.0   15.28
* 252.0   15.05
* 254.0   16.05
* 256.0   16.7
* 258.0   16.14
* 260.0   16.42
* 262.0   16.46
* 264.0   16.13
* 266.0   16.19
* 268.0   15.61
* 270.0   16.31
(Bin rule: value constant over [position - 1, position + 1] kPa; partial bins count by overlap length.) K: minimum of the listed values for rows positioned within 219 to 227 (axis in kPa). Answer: 11.64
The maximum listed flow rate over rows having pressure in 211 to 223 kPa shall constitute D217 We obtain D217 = 11.78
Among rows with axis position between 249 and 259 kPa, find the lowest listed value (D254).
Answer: 15.05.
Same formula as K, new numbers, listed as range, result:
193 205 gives 11.1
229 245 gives 12.16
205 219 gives 10.74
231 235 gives 12.81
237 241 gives 12.5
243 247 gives 13.21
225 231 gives 12.39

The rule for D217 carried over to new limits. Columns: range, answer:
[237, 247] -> 14.09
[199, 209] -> 12.47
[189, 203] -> 12.24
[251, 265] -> 16.7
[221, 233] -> 12.81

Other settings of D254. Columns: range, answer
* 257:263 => 16.14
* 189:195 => 11.72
